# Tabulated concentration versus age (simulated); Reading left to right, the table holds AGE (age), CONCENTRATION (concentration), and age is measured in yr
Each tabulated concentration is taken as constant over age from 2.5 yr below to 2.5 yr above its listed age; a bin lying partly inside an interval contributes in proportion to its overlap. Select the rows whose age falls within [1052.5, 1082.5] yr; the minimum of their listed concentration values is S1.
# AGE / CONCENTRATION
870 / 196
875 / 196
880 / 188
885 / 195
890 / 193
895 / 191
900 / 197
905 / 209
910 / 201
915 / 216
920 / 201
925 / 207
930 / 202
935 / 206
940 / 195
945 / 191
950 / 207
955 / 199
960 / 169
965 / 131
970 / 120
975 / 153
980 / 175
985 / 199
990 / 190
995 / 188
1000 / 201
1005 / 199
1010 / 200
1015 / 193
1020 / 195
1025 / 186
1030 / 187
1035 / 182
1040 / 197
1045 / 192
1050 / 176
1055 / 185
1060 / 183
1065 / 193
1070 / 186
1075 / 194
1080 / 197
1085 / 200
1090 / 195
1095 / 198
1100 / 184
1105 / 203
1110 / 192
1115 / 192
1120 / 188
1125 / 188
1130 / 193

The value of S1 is 183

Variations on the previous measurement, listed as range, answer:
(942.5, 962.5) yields 169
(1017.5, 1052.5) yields 176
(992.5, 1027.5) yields 186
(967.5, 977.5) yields 120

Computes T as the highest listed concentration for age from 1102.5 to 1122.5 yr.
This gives 203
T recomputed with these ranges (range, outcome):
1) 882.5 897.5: 195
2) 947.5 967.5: 207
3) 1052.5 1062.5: 185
